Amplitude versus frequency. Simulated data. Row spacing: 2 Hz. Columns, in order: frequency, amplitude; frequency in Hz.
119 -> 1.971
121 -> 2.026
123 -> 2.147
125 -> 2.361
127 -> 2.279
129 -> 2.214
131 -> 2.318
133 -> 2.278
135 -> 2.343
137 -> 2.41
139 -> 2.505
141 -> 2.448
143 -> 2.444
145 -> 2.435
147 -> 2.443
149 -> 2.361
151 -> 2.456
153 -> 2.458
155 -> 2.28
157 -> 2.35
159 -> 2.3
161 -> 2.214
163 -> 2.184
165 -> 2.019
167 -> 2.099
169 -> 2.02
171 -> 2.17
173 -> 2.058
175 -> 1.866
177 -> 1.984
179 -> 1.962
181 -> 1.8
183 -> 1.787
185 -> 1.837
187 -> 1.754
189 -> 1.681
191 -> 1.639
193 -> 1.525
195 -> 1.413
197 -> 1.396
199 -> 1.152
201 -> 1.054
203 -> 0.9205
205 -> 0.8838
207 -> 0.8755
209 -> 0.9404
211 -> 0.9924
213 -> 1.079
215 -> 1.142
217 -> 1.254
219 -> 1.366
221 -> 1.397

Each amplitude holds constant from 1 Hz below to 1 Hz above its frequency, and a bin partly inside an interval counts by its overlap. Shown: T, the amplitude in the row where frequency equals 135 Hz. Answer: 2.343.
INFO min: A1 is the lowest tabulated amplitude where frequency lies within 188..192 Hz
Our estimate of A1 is 1.639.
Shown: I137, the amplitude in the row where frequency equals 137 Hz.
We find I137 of 2.41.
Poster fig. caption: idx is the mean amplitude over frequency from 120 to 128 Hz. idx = 2.2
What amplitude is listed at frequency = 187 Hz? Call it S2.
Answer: 1.754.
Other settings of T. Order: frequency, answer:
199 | 1.152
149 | 2.361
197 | 1.396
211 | 0.9924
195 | 1.413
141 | 2.448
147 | 2.443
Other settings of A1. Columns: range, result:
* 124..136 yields 2.214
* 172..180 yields 1.866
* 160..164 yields 2.184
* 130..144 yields 2.278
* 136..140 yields 2.41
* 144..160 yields 2.28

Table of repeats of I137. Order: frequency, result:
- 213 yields 1.079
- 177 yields 1.984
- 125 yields 2.361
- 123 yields 2.147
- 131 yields 2.318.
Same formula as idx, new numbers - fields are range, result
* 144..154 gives 2.43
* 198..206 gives 1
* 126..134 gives 2.27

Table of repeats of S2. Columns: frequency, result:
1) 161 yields 2.214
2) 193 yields 1.525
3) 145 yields 2.435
